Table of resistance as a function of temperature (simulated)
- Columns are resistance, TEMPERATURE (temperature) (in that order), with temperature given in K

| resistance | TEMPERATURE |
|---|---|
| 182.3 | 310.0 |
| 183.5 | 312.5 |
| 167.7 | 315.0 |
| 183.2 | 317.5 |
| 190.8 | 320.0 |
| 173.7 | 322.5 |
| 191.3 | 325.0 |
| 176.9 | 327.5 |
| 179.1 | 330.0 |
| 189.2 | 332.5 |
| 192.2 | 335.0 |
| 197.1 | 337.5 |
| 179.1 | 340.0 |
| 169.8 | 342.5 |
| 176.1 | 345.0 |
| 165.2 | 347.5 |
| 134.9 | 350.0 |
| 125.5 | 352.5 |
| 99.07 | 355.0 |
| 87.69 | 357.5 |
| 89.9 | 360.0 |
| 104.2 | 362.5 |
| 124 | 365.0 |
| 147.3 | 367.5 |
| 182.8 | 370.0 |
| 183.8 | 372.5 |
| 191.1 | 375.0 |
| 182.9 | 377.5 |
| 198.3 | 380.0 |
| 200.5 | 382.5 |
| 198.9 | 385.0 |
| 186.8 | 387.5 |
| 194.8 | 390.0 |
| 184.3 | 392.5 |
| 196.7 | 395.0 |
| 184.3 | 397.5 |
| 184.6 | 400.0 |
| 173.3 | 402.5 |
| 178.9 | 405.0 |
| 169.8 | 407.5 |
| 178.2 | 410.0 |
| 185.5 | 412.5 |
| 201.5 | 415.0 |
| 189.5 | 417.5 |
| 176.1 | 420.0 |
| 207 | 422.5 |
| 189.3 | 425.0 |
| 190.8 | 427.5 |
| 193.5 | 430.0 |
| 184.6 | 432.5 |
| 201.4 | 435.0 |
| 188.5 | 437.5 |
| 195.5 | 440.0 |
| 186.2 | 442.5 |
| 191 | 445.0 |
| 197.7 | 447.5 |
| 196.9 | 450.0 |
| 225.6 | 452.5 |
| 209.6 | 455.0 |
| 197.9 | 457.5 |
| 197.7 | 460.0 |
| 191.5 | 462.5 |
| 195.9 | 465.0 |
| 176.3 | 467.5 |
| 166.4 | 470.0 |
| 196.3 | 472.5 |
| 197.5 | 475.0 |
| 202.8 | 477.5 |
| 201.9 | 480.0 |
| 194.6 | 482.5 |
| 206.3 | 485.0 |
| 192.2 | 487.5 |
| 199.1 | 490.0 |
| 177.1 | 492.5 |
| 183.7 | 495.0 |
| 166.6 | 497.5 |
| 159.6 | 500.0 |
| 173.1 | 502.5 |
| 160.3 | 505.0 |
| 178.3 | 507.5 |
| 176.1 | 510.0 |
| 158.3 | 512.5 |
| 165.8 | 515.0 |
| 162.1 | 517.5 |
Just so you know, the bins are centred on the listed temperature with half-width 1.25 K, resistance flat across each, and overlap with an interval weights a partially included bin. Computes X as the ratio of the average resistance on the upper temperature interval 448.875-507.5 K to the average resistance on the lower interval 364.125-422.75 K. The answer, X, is 1.03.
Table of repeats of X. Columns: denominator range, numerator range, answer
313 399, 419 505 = 1.13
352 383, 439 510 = 1.29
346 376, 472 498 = 1.42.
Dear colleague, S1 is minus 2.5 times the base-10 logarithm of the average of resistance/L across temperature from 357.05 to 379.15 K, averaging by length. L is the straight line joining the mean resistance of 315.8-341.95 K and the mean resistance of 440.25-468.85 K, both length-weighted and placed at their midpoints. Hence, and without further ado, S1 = 0.27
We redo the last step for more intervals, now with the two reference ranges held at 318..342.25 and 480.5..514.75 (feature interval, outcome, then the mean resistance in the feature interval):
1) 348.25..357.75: 0.49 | 117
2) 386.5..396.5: -0.05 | 191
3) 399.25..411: 0.03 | 177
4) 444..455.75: -0.13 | 204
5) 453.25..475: -0.07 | 193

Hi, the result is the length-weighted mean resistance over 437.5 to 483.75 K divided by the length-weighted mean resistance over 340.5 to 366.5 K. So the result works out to 1.5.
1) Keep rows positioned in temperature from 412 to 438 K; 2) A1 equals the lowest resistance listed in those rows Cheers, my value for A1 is 176.1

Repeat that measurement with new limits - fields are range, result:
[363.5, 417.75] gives 124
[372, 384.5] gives 182.9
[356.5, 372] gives 87.69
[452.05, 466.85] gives 191.5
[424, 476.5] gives 166.4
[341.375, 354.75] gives 125.5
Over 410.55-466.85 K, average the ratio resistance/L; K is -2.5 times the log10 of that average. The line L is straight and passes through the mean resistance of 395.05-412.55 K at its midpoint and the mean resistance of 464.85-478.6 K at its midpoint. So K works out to -0.06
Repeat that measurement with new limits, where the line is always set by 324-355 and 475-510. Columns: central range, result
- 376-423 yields -0.07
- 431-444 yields -0.07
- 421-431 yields -0.10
